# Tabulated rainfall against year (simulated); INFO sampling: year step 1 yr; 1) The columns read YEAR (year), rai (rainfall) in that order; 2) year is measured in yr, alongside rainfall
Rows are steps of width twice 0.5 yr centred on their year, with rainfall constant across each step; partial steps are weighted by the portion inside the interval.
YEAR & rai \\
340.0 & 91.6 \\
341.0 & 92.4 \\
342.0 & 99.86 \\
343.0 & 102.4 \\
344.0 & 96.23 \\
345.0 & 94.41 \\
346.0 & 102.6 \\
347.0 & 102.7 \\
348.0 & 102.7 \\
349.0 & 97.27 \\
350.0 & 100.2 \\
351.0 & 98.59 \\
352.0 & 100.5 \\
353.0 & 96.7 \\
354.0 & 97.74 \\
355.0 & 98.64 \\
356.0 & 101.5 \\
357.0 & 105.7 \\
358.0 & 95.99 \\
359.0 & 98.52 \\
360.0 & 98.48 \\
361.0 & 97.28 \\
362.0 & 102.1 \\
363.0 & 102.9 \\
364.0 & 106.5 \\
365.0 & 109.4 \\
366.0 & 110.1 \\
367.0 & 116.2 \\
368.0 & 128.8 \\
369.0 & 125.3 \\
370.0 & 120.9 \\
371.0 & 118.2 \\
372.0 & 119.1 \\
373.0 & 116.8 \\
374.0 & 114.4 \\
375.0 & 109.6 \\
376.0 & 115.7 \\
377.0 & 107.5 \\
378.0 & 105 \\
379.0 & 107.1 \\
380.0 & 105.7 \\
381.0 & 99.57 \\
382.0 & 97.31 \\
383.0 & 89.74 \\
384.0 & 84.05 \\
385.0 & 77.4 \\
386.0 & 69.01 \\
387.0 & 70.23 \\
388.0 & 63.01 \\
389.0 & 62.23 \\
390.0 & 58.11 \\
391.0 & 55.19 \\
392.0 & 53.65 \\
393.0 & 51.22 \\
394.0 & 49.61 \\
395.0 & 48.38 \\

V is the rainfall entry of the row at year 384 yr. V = 84.05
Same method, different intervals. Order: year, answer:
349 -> 97.27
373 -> 116.8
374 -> 114.4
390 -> 58.11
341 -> 92.4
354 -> 97.74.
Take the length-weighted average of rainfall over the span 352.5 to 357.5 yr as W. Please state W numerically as 100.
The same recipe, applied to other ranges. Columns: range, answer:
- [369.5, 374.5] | 118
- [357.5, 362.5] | 98.5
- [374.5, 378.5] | 109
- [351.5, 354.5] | 98.3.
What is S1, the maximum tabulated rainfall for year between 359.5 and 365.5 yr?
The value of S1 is 109.4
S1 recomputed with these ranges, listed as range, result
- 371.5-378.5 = 119.1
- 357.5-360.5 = 98.52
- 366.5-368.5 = 128.8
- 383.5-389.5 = 84.05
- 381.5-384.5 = 97.31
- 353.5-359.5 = 105.7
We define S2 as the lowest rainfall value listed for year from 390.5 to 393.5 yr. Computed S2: 51.22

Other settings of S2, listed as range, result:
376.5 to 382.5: 97.31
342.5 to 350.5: 94.41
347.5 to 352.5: 97.27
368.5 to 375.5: 109.6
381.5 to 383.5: 89.74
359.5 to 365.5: 97.28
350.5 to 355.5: 96.7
